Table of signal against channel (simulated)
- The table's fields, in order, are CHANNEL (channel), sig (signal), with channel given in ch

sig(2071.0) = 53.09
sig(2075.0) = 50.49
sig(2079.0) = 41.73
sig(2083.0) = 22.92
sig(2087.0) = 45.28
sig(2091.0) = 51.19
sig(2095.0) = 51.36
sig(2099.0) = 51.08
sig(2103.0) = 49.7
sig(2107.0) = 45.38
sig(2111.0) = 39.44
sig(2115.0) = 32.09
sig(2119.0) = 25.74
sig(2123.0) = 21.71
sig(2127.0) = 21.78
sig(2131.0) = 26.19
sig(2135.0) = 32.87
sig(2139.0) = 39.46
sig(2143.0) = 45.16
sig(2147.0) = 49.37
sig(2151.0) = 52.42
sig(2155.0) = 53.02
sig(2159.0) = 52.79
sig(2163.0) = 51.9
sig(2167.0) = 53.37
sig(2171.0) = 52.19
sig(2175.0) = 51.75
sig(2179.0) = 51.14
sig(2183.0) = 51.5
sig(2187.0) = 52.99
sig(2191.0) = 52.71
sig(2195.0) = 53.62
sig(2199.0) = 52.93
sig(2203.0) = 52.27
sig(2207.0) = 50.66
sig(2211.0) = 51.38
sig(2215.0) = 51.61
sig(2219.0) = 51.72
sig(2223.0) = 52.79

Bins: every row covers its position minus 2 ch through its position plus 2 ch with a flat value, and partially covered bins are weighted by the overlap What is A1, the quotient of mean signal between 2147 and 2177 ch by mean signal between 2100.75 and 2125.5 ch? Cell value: 1.5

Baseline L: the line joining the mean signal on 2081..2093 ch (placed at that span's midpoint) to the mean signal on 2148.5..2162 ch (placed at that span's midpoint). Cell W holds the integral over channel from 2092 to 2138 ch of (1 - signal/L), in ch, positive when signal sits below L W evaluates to 8.0 ch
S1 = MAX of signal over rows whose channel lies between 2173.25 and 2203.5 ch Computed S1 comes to 53.62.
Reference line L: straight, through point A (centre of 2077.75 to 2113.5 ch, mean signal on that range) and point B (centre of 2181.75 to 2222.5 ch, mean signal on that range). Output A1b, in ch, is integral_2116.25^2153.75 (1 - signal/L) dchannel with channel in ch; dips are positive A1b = 9.6 ch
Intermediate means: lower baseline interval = 44.1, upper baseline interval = 52.2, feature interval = 35.3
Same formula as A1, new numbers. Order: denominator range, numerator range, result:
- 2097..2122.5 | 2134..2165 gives 1.21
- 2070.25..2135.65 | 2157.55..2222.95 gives 1.34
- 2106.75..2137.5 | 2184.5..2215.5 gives 1.75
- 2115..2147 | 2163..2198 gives 1.65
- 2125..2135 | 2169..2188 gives 2.01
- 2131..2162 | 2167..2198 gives 1.16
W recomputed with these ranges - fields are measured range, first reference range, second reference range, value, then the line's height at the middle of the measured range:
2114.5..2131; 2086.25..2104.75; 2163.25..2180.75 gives 8.43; 50.8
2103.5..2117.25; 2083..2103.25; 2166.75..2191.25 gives 2.33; 48.1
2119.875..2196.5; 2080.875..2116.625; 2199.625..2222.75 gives 4.45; 47.7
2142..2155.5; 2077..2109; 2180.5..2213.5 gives -0.33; 48.8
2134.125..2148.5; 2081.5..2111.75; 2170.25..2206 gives 1.93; 48.6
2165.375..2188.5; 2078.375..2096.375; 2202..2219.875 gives -1.51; 48.9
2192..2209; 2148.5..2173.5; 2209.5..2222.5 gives -0.14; 51.9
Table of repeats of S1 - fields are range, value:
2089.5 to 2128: 51.36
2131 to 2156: 53.02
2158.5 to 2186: 53.37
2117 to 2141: 39.46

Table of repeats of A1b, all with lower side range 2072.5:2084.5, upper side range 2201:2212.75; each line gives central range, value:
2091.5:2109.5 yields -3.3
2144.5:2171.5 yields -2.9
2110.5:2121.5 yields 3.1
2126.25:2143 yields 4.6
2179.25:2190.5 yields -0.6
